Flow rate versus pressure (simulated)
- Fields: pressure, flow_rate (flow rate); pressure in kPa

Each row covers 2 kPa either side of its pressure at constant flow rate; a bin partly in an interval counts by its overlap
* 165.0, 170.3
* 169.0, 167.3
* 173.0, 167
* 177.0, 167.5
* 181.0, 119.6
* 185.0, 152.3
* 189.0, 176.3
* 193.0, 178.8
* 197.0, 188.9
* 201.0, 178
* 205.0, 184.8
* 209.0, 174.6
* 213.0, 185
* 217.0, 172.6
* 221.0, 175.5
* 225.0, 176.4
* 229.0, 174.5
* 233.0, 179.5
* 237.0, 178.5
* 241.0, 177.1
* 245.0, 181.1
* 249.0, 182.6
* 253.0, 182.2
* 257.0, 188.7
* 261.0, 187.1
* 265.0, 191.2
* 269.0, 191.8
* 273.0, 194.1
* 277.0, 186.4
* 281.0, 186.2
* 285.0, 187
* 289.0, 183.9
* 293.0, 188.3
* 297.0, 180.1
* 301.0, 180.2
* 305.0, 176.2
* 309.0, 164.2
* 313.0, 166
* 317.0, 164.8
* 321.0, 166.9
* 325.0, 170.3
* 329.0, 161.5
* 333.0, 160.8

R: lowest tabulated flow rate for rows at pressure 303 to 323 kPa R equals 164.2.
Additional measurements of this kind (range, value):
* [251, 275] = 182.2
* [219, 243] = 174.5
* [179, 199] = 119.6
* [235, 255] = 177.1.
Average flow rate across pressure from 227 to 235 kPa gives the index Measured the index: 177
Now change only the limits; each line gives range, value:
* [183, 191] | 164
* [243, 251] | 182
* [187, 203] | 180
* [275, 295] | 186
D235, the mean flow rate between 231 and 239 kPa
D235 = 179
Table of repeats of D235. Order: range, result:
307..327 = 166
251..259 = 185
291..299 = 184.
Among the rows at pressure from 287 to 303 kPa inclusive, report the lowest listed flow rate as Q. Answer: 180.1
